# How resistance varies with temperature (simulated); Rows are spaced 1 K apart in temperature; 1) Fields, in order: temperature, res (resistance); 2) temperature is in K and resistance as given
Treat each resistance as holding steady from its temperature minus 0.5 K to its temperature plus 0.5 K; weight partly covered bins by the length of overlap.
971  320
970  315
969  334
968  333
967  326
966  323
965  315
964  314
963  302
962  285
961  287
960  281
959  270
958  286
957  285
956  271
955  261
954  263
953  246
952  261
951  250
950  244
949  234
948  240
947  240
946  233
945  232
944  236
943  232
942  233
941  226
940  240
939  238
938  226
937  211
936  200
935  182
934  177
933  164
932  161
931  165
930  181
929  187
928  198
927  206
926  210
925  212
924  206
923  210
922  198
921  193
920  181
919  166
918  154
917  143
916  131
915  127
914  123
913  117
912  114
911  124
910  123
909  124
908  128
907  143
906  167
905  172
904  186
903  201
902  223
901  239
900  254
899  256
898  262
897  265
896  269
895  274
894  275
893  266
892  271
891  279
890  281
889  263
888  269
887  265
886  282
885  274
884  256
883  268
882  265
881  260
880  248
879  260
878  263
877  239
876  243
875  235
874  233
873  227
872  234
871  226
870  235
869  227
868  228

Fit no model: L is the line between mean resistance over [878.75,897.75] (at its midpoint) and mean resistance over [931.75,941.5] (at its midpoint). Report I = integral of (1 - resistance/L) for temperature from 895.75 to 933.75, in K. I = 8.5 K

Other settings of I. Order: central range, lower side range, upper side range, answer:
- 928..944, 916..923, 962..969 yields 1.6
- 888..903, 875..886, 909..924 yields -3.3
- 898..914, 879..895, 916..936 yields 3.9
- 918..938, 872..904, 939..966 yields 5.3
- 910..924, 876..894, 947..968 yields 6.1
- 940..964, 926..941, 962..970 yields 0.8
